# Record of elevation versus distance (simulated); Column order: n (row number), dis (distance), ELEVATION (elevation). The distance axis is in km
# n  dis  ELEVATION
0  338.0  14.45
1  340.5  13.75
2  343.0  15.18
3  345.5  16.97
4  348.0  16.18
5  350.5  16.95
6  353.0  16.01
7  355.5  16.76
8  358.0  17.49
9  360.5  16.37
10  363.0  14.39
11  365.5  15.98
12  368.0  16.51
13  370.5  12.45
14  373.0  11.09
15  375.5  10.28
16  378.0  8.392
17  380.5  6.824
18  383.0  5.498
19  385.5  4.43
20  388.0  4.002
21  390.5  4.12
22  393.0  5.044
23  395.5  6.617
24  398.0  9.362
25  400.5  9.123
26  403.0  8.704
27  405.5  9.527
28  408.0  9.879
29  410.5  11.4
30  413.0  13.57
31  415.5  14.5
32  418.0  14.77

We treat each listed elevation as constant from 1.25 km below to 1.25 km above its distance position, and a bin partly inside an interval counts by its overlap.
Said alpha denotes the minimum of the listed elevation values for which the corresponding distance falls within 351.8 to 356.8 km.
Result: 16.01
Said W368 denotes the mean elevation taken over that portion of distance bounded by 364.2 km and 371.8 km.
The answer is 15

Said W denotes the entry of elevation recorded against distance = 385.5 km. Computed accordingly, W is 4.43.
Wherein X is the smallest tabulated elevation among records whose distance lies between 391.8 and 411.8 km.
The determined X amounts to 5.044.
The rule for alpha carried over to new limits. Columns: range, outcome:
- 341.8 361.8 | 15.18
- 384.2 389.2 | 4.002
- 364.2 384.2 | 5.498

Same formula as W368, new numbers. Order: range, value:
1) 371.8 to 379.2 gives 9.92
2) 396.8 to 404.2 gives 9.06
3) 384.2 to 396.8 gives 4.86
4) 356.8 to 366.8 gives 16.1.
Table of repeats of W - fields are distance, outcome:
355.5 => 16.76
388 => 4.002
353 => 16.01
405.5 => 9.527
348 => 16.18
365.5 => 15.98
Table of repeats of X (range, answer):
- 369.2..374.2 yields 11.09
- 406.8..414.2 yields 9.879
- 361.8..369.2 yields 14.39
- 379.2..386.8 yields 4.43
